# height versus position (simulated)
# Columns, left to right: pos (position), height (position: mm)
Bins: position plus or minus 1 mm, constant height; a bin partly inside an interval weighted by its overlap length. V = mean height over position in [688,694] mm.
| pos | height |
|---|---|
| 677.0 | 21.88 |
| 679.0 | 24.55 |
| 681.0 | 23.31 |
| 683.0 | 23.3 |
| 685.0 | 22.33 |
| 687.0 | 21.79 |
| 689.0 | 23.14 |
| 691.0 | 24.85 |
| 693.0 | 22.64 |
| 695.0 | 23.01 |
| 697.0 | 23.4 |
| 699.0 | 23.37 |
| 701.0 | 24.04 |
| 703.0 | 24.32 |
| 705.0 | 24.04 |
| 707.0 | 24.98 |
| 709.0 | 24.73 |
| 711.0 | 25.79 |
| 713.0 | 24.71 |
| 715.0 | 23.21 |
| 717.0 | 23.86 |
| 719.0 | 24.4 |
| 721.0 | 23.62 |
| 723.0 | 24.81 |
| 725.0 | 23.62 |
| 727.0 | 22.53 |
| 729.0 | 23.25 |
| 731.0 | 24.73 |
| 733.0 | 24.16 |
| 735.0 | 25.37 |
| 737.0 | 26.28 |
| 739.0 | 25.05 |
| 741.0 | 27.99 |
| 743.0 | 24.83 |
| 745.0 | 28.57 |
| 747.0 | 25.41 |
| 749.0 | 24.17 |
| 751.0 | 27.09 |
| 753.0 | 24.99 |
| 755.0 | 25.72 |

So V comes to 23.5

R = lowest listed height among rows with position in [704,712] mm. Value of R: 24.04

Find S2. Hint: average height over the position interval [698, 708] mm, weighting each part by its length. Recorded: 24.1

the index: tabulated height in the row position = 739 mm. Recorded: 25.05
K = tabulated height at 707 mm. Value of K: 24.98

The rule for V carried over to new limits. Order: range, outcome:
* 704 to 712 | 24.9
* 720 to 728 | 23.6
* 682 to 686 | 22.8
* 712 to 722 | 24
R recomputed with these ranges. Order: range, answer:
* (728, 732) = 23.25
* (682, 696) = 21.79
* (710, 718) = 23.21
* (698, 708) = 23.37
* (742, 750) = 24.17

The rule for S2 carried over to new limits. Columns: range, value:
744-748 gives 27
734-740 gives 25.6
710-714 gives 25.2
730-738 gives 25.1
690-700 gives 23.5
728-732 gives 24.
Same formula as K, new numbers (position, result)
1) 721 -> 23.62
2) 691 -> 24.85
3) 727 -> 22.53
